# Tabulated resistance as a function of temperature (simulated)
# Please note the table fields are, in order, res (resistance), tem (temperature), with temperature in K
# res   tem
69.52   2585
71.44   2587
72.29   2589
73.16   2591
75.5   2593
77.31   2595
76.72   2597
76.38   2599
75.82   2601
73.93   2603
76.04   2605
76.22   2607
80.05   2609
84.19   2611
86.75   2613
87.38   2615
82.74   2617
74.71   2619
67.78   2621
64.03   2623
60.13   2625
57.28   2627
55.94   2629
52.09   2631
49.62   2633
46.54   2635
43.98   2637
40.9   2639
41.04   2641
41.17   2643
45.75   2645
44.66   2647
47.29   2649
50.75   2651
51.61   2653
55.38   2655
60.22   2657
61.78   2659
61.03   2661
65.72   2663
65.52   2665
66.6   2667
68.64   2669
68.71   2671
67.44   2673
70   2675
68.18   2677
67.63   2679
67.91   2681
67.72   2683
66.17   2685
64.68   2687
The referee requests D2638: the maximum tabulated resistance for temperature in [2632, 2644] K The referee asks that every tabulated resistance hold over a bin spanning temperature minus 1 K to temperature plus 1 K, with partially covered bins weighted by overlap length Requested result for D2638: 49.62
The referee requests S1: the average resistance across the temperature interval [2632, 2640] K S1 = 45.3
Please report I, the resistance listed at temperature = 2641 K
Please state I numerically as 41.04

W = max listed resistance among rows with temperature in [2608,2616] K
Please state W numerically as 87.38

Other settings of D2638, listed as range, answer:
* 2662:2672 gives 68.71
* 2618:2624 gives 74.71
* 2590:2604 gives 77.31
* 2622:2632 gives 64.03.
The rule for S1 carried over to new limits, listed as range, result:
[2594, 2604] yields 76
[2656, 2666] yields 62.9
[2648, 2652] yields 49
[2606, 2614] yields 81.8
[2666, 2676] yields 68.3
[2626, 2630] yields 56.6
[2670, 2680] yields 68.4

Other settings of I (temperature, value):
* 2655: 55.38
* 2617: 82.74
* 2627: 57.28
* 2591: 73.16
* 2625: 60.13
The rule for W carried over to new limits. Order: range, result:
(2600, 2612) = 84.19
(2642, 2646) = 45.75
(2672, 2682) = 70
